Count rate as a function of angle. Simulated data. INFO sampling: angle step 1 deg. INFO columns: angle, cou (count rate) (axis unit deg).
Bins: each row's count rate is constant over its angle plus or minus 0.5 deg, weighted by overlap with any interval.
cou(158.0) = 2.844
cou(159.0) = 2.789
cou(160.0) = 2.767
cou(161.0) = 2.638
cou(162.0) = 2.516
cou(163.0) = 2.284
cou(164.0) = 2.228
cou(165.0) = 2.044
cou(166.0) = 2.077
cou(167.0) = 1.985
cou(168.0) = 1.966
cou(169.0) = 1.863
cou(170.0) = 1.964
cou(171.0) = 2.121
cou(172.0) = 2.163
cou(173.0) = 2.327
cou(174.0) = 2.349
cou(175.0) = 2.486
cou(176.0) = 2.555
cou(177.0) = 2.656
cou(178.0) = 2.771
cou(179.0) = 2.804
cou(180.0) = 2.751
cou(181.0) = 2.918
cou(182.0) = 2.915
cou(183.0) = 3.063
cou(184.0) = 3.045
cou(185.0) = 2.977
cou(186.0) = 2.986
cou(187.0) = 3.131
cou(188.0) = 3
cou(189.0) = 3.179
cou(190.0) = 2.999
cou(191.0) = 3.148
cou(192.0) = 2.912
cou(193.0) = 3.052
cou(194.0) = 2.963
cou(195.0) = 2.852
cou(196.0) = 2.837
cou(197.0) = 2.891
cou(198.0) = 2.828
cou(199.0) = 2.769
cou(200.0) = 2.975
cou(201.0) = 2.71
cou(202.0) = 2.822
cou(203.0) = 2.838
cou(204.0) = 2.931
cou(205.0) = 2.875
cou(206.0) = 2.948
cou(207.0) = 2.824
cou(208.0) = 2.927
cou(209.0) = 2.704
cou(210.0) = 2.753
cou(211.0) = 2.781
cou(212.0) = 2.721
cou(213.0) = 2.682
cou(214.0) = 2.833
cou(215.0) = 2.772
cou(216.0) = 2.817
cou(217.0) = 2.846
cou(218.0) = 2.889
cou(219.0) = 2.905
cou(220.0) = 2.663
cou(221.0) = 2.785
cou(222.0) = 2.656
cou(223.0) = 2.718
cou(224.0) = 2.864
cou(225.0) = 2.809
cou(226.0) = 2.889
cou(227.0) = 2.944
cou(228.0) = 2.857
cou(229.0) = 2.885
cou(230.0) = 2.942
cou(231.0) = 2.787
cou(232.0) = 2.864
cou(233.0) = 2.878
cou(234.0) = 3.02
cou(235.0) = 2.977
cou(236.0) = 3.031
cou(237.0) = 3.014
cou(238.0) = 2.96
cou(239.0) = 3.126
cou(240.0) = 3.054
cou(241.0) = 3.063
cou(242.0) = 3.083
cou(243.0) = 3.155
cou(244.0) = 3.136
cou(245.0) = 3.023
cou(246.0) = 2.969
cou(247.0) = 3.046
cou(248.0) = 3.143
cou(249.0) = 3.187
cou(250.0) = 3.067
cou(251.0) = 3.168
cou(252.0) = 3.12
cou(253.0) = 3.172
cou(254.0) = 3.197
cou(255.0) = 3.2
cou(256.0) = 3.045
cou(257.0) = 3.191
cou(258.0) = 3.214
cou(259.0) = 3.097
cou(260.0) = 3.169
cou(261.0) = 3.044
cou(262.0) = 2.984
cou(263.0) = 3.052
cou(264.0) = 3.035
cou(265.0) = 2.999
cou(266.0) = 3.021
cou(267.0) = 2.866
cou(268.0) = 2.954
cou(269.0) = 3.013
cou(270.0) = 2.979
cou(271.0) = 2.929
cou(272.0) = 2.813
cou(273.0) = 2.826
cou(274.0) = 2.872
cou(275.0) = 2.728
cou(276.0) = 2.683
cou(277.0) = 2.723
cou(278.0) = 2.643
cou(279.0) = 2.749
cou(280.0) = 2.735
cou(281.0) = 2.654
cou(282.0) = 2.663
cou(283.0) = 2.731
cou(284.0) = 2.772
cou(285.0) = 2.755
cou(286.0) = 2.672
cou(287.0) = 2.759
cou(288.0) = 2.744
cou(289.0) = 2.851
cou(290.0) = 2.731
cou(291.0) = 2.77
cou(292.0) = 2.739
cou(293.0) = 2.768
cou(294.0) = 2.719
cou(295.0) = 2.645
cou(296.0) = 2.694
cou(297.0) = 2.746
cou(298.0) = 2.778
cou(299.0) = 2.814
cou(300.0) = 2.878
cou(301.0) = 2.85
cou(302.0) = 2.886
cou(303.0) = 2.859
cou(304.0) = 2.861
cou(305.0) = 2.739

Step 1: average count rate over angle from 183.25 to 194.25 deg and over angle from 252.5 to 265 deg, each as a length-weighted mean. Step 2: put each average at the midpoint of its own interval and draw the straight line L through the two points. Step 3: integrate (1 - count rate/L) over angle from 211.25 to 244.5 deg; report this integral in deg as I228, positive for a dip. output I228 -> 1.97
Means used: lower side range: 3.04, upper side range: 3.11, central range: 2.9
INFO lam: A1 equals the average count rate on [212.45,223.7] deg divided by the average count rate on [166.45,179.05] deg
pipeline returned 1.21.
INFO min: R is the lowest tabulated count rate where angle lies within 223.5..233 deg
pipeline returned 2.787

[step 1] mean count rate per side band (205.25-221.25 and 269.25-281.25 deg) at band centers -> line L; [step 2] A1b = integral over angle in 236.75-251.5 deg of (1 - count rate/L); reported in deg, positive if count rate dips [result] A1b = -1.5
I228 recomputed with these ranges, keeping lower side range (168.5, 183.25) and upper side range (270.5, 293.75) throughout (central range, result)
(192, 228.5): -3.5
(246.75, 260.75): -2.4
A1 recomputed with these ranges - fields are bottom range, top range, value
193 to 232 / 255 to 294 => 1.01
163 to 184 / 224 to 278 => 1.24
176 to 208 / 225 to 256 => 1.04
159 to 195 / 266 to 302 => 1.06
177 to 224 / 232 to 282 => 1.04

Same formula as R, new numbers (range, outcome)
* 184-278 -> 2.643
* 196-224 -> 2.656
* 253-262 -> 2.984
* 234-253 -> 2.96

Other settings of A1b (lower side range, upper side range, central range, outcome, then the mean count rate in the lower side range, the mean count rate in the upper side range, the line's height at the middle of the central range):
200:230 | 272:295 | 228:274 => -4.17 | 2.82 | 2.74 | 2.78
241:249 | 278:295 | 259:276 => -0.33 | 3.08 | 2.73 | 2.89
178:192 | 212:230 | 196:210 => 0.25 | 2.98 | 2.81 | 2.9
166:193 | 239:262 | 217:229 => 0.47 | 2.65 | 3.11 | 2.93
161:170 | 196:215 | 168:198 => -3.55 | 2.14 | 2.82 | 2.44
